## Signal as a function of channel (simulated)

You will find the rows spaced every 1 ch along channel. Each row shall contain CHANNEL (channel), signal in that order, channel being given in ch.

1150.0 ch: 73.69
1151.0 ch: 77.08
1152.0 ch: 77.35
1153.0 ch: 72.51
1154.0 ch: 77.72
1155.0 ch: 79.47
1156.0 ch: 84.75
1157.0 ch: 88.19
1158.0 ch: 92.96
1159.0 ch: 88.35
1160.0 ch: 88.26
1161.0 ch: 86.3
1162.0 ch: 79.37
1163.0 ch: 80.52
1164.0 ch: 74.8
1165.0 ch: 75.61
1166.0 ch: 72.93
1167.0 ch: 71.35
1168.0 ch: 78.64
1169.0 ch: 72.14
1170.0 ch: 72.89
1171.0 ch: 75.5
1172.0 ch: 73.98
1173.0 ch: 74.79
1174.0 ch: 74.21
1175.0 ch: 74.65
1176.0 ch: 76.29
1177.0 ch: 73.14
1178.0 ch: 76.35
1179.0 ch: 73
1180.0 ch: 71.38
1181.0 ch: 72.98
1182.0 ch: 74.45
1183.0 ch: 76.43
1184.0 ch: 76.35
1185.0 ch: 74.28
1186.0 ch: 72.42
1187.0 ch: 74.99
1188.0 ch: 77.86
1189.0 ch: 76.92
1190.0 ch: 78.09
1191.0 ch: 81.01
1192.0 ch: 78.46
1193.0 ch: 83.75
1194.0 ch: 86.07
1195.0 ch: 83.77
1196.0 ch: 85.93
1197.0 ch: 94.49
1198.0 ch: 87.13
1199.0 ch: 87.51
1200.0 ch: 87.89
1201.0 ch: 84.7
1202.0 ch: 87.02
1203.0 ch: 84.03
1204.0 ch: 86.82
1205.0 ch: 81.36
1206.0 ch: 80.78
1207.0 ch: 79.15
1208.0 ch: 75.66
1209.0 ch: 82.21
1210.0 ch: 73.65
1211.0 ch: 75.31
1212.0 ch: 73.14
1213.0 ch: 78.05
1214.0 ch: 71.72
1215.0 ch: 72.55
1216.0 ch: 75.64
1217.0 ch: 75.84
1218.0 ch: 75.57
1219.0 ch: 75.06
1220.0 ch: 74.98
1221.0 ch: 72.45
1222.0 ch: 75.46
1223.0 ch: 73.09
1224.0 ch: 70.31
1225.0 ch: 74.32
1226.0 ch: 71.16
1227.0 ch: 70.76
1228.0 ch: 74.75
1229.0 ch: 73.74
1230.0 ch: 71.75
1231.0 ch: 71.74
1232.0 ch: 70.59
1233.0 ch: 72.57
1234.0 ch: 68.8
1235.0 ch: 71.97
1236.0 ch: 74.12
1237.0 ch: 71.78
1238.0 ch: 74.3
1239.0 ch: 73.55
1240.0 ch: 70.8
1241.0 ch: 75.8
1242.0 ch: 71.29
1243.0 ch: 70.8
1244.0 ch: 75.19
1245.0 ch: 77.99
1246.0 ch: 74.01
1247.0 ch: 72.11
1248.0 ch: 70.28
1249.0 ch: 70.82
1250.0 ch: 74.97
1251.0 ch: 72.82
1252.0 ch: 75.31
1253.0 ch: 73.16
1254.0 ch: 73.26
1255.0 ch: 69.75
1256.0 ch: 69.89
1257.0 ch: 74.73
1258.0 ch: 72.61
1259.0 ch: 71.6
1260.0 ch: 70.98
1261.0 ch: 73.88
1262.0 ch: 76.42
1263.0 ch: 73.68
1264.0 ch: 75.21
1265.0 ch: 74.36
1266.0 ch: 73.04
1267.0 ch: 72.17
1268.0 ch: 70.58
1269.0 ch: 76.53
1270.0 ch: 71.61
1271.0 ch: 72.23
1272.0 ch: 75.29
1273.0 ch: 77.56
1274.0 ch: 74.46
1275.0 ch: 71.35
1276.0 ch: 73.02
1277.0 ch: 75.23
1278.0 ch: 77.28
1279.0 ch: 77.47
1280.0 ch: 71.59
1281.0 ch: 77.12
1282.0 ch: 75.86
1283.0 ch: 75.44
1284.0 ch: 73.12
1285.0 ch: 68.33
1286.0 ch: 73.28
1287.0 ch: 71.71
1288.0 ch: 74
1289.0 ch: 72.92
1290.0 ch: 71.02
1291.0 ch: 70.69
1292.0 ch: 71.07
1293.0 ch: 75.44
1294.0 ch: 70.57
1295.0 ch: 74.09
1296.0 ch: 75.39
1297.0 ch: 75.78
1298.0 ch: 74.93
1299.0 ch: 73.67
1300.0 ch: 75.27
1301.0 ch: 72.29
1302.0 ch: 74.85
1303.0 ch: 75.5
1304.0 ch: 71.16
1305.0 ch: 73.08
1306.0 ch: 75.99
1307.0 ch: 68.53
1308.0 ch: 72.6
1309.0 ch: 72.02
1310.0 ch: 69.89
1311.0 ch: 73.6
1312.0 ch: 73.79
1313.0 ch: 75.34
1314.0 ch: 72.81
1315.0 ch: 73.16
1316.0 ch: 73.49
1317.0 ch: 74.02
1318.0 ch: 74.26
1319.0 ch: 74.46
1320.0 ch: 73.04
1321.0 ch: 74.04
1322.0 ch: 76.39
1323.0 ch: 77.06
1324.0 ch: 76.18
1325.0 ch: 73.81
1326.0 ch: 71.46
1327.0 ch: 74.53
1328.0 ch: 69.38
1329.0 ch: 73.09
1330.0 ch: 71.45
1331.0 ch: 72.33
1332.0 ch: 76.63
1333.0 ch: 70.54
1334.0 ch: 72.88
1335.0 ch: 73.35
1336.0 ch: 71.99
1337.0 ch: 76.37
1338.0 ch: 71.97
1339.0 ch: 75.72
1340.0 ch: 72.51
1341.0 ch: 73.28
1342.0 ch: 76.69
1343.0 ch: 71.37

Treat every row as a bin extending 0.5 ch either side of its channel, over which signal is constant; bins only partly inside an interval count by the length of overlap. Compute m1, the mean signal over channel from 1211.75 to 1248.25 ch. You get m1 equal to 73.2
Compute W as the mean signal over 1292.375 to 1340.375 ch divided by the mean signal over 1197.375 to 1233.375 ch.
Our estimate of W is 0.96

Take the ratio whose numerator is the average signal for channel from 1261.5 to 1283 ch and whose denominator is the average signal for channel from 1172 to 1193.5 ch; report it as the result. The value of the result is 0.98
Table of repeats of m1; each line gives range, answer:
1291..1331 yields 73.5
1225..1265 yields 72.8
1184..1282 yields 75.7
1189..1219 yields 80.8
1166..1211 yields 78.6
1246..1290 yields 73.4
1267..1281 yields 74.2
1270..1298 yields 73.7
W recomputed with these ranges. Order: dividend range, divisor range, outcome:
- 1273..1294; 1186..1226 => 0.93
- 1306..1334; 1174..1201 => 0.93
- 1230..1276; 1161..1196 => 0.96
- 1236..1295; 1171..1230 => 0.95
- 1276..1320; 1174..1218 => 0.93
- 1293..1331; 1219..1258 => 1.01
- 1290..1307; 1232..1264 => 1.01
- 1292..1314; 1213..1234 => 1.00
